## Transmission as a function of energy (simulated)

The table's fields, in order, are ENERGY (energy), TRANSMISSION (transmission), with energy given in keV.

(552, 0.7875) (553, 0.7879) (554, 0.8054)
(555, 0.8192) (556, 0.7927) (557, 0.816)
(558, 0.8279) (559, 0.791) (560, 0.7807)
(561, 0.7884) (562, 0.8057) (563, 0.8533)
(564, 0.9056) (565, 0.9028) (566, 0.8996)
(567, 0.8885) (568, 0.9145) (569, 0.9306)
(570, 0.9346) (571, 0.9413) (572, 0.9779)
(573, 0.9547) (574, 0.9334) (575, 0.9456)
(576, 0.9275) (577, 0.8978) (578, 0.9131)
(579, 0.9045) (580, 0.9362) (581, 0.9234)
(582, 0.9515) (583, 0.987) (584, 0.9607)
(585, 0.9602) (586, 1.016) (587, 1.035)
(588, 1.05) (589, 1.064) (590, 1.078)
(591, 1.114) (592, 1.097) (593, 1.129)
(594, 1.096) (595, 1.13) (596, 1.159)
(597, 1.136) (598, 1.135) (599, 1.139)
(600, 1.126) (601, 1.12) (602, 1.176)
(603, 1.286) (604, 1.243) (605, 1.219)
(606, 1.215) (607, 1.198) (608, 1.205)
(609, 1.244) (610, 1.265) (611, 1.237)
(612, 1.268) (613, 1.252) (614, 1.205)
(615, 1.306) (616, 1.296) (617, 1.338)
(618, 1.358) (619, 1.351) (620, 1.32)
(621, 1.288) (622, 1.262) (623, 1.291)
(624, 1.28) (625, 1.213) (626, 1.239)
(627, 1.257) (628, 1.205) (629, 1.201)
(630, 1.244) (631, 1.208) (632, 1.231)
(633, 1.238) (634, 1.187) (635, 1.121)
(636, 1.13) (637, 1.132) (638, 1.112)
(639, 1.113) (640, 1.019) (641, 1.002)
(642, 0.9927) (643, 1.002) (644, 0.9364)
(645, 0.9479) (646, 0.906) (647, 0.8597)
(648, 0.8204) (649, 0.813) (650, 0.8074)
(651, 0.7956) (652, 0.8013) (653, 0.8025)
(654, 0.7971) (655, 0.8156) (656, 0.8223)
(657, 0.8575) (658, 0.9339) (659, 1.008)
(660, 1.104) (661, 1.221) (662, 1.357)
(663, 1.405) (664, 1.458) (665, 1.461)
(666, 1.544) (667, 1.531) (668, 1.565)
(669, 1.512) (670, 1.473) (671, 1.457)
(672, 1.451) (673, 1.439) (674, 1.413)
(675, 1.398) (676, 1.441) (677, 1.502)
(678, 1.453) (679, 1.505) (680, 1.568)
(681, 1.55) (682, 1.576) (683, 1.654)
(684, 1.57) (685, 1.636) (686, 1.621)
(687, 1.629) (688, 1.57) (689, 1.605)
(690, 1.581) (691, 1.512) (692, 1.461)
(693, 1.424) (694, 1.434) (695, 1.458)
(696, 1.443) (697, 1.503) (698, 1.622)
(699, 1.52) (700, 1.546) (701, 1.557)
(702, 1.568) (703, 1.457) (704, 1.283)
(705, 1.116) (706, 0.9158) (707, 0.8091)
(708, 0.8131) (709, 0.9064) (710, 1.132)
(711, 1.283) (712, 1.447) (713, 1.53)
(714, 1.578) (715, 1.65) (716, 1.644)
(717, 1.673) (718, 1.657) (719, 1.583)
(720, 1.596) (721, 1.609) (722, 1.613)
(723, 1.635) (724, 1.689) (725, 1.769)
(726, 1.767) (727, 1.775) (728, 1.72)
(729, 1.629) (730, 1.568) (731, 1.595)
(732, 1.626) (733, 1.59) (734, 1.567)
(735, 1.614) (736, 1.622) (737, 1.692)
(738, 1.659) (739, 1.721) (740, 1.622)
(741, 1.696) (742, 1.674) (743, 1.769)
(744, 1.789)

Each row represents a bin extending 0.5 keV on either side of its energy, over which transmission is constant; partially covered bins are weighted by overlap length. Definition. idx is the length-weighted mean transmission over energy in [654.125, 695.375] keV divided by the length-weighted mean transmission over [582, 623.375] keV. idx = 1.20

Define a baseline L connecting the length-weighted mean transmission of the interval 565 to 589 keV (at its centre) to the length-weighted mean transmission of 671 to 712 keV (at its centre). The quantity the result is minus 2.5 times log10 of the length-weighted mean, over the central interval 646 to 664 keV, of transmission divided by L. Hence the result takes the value 0.31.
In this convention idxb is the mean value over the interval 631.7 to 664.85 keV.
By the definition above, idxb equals 1.02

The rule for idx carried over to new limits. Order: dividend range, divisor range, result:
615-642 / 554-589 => 1.34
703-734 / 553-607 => 1.49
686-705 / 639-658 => 1.70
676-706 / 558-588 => 1.64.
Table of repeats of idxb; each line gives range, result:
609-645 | 1.2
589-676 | 1.17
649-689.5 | 1.32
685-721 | 1.44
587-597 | 1.1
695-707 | 1.39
